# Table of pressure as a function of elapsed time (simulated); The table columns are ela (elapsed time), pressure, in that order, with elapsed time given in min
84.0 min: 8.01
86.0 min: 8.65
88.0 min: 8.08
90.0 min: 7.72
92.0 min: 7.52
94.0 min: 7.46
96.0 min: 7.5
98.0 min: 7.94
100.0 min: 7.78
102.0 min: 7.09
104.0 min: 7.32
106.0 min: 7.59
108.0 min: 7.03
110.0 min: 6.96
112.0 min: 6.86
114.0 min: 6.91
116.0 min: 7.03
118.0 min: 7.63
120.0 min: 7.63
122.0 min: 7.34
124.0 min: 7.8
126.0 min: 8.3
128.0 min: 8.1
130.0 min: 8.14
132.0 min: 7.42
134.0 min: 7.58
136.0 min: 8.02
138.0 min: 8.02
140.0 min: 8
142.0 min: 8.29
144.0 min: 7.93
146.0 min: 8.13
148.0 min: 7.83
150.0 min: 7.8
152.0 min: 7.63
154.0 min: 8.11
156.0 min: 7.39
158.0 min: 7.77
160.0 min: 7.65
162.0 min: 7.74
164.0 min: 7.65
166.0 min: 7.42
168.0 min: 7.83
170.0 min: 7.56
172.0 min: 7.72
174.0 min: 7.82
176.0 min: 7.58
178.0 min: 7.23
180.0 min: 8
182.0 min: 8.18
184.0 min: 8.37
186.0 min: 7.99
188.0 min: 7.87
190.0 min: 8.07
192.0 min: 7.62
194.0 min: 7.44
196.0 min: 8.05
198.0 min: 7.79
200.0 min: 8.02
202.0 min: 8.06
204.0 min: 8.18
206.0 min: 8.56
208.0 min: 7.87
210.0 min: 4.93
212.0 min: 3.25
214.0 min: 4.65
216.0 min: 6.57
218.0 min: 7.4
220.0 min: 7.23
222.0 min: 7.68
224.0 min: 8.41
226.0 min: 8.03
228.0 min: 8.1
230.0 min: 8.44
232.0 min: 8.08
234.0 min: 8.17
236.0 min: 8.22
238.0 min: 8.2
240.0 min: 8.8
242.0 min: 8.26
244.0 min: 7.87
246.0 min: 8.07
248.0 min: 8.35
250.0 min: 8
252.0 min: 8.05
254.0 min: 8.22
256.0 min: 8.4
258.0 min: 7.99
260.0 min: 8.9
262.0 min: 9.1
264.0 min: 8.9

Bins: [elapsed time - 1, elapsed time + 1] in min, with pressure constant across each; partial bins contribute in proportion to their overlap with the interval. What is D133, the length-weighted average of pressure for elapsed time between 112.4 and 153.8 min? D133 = 7.77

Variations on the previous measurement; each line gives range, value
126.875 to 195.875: 7.82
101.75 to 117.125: 7.1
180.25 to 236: 7.54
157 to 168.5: 7.67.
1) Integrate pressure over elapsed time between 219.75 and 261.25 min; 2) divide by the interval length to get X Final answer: 8.19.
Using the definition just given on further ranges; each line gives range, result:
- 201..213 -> 6.81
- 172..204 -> 7.88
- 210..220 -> 5.59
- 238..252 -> 8.21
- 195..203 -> 7.98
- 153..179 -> 7.65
